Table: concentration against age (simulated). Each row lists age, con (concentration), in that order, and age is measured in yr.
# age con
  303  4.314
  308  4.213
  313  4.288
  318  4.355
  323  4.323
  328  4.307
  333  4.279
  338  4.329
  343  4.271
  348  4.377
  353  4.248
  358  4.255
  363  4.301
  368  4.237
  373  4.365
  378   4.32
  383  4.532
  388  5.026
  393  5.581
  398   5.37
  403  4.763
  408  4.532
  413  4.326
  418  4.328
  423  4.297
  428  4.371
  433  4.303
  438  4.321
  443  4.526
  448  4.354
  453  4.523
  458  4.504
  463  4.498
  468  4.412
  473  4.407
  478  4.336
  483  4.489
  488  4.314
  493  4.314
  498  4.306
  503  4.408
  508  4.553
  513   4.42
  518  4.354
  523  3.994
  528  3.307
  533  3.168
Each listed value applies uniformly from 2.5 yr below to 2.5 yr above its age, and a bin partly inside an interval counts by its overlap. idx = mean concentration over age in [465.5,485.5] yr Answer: 4.41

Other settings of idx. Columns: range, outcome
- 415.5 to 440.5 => 4.32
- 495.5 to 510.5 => 4.42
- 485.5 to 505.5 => 4.34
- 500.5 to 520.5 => 4.43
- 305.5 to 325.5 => 4.29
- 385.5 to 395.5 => 5.3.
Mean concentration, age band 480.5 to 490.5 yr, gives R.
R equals 4.4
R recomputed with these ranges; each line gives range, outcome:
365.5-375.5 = 4.3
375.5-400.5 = 4.97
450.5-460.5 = 4.51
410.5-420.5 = 4.33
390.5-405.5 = 5.24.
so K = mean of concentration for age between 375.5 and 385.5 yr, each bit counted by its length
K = 4.43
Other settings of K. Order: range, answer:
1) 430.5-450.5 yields 4.38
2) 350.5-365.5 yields 4.27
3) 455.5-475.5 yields 4.46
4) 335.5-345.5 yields 4.3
